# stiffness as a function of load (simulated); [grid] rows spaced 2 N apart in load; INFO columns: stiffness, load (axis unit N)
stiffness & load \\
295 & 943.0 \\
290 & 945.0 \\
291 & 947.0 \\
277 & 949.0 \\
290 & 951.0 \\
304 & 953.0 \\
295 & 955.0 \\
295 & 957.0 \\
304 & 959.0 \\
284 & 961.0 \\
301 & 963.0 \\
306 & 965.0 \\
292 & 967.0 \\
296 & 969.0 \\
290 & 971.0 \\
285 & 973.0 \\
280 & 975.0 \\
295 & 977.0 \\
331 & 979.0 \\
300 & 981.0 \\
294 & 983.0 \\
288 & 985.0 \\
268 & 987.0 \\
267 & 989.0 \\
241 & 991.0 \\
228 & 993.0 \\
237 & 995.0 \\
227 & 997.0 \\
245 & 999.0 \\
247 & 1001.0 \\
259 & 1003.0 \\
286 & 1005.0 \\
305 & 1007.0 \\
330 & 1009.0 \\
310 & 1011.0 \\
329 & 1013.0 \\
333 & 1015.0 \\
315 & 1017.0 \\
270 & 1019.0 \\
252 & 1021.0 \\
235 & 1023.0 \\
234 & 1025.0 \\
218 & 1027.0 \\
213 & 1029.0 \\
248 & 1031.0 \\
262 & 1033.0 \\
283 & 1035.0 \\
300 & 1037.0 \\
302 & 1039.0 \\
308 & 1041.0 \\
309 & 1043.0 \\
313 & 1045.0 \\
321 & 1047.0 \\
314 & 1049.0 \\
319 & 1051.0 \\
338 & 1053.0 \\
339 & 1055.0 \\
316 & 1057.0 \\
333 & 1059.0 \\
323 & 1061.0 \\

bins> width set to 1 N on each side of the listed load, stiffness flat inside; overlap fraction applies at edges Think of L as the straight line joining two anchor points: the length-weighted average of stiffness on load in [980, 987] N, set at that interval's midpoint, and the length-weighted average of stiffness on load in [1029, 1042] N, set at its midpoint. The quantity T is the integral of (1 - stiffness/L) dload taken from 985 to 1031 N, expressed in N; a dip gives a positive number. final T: 3.0 N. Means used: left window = 290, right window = 278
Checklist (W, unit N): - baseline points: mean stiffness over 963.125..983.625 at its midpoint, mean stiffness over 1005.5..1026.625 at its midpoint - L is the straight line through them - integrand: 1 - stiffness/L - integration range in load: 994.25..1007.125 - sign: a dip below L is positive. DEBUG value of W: 1.6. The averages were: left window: 297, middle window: 255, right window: 289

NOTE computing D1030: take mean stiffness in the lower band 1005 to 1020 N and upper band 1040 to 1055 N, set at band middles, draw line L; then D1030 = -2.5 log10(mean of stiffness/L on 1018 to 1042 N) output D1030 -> 0.21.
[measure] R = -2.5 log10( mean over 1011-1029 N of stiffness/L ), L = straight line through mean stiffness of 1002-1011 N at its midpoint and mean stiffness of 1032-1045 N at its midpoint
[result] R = 0.093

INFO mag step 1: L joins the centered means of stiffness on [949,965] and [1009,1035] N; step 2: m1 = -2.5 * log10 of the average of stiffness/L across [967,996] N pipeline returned 0.03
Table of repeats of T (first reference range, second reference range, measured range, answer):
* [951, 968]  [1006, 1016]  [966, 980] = 0.4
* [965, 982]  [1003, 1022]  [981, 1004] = 3.2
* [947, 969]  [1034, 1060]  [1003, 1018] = -0.2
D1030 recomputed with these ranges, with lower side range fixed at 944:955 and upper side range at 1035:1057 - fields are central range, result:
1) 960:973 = 0.00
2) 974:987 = 0.01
